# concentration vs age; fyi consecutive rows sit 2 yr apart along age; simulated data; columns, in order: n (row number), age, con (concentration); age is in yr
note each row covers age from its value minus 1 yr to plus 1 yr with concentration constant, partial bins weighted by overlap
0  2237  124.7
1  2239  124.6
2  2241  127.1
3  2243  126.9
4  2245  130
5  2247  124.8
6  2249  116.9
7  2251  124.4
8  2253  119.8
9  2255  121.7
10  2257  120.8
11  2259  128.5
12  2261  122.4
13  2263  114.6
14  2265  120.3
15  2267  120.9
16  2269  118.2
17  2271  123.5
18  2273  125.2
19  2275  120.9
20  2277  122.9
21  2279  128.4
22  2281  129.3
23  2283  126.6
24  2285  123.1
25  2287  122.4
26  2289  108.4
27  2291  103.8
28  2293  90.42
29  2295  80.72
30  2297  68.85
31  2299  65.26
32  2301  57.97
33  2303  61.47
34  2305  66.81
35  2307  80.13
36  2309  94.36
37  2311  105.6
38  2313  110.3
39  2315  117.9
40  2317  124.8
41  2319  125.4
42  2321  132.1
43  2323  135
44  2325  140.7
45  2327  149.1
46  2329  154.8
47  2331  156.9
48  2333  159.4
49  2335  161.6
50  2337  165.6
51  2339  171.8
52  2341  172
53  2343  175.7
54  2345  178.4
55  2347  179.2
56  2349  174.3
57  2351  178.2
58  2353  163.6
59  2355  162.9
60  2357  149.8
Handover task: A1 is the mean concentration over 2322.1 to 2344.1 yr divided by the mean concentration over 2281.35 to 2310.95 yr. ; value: 1.75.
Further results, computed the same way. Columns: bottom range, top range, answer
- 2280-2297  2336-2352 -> 1.61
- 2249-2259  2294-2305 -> 0.55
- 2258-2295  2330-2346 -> 1.42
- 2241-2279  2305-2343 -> 1.11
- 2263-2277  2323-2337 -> 1.27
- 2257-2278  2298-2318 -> 0.73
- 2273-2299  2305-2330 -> 1.10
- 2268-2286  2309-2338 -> 1.10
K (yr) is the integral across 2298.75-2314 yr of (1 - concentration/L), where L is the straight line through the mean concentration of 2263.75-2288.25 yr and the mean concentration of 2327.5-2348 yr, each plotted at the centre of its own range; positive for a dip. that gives 6.8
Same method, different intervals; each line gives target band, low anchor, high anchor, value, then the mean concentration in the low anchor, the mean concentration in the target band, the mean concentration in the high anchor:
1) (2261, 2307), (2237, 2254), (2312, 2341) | 9.9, 124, 104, 144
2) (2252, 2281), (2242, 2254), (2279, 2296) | -1.0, 124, 122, 112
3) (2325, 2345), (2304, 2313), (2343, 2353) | -2.1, 89.3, 163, 176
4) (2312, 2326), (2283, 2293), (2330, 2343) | 1.9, 113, 127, 165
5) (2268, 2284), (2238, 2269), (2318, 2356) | 1.0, 123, 124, 160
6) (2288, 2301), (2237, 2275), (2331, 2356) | 5.4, 123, 84.1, 170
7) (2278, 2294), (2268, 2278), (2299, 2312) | -1.9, 122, 117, 76.8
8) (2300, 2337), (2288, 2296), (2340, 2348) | 5.3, 95.8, 120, 176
